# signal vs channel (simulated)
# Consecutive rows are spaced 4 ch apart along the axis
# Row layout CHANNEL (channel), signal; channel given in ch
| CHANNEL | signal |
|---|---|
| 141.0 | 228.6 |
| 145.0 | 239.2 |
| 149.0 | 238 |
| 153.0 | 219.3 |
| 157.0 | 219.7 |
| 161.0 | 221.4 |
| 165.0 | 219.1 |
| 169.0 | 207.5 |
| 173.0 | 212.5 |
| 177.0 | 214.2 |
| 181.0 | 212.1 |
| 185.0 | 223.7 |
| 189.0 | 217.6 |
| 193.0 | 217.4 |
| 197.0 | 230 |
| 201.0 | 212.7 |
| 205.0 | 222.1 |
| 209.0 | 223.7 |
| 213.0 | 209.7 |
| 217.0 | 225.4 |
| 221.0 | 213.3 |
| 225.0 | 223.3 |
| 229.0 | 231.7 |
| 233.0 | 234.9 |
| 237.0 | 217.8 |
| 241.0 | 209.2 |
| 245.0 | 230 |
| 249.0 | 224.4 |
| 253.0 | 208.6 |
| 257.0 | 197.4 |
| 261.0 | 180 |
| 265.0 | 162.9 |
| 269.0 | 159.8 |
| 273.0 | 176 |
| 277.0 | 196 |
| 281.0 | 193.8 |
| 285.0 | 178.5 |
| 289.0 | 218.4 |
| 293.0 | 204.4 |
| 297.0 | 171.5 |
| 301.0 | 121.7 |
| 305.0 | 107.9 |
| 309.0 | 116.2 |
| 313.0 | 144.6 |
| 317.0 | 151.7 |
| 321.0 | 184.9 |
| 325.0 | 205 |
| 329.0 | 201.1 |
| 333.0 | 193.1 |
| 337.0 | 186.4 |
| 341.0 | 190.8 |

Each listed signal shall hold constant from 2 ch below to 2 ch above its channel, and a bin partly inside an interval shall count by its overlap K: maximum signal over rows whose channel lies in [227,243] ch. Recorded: 234.9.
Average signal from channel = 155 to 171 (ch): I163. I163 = 217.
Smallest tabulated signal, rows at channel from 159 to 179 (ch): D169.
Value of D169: 207.5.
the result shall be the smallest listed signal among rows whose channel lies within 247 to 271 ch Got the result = 159.8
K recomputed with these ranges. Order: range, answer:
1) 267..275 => 176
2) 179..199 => 230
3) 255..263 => 197.4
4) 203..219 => 225.4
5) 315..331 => 205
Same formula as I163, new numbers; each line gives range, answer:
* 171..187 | 216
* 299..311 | 115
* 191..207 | 221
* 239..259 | 214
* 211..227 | 218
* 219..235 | 226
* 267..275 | 168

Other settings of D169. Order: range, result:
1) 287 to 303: 121.7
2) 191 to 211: 212.7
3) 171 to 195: 212.1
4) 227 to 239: 217.8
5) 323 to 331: 201.1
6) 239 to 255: 208.6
